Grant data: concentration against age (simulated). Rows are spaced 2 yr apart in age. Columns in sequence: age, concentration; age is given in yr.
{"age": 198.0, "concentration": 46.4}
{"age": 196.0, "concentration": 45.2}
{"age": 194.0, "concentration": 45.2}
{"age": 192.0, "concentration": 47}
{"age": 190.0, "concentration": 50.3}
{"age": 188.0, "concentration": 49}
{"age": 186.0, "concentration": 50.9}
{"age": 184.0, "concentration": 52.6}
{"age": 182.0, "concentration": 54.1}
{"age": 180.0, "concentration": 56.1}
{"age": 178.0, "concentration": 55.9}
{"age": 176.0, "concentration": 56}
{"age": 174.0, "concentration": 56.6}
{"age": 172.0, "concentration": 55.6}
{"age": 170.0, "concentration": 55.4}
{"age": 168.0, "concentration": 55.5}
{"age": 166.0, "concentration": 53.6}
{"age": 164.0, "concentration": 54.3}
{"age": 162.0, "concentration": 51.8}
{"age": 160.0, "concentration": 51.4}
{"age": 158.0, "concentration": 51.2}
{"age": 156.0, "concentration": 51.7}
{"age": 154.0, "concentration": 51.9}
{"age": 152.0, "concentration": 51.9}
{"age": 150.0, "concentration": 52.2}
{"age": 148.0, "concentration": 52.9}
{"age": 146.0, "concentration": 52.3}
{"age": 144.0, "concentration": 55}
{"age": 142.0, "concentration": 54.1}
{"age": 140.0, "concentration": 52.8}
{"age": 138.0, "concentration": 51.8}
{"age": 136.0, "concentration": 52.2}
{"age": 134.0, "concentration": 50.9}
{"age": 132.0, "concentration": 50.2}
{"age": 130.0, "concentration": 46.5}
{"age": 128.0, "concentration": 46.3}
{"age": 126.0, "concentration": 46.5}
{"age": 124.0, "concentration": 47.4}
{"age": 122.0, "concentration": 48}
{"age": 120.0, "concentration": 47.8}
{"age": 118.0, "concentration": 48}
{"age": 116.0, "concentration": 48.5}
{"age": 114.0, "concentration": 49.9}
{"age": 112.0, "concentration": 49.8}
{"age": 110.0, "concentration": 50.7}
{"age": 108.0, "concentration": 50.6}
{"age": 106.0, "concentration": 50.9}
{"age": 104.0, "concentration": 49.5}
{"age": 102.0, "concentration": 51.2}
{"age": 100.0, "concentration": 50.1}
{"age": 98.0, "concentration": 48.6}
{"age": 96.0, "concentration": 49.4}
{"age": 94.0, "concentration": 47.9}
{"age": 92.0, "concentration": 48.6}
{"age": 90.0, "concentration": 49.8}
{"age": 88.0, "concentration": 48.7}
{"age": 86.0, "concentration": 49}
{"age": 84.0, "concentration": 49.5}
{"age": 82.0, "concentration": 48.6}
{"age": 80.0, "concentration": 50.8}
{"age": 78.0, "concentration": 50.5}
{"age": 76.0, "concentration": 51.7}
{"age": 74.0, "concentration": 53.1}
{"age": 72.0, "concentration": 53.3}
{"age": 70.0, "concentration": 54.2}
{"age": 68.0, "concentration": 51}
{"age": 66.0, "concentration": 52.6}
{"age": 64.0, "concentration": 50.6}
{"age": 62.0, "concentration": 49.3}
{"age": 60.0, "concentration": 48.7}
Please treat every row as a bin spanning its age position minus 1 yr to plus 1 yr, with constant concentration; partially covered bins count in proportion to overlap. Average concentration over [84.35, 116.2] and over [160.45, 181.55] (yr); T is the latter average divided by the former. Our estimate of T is 1.1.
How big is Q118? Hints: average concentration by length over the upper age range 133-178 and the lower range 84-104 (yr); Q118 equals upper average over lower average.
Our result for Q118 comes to 1.08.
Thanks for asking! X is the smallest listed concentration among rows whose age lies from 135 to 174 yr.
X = 51.2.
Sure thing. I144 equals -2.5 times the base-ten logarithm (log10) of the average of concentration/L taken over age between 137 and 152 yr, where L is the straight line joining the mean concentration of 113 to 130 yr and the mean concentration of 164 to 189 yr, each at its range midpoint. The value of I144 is -0.05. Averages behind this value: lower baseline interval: 47.7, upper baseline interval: 54.3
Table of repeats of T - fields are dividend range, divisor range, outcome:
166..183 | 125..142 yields 1.11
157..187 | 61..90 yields 1.06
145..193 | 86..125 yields 1.08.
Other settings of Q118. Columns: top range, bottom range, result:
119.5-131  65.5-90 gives 0.92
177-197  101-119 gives 1.01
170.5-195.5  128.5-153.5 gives 1.01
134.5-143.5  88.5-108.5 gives 1.06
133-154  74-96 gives 1.06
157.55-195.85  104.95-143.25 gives 1.06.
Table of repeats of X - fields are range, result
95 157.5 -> 46.3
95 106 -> 48.6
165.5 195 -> 45.2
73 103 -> 47.9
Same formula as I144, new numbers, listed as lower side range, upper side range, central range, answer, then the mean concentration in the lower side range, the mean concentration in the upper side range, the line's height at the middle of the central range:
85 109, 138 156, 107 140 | 0.04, 49.5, 52.8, 51.2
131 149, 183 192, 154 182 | -0.06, 52.5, 50.3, 51.2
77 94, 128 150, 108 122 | 0.03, 49.3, 51.6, 50.6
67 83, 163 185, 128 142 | 0.06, 51.7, 55.1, 53.7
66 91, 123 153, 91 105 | 0.03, 50.9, 50.9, 50.9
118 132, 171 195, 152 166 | -0.04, 47.4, 52.4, 50.3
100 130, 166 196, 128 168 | -0.03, 48.9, 52.6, 50.8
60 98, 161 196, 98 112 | 0.01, 50.4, 52.7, 51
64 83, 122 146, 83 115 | 0.03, 51.7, 50.3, 51.1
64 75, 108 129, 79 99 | 0.04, 52.6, 48.4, 51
